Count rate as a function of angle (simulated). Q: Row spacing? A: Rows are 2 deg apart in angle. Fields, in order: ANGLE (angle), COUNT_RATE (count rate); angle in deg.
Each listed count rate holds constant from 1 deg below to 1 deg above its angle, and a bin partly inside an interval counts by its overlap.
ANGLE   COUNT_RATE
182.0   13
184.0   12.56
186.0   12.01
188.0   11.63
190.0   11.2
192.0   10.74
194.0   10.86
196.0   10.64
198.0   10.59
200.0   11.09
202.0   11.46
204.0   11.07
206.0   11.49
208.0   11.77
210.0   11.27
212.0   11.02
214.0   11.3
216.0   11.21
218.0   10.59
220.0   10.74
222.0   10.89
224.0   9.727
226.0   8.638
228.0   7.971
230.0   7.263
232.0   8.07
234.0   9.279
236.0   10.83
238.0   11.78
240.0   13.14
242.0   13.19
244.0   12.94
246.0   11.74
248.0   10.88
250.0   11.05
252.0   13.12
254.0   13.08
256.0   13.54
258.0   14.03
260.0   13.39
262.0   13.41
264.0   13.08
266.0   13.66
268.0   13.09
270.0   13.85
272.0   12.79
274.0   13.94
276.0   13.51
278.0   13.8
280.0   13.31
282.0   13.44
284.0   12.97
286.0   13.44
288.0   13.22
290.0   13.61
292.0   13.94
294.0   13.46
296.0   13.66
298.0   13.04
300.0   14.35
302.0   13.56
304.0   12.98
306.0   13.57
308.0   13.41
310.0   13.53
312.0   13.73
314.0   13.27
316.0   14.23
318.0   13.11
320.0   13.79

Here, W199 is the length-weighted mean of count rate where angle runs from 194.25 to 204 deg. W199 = 11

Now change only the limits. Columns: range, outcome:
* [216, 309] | 12.4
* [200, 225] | 11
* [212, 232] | 9.79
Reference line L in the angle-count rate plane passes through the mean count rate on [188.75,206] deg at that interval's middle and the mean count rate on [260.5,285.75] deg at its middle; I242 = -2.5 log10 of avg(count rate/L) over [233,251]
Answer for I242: 0.07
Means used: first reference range 11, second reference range 13.4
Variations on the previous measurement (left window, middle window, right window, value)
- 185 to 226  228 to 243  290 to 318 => 0.145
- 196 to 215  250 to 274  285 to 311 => -0.057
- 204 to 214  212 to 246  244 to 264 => 0.139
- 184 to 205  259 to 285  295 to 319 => -0.049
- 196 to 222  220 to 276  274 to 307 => 0.045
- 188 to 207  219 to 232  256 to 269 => 0.304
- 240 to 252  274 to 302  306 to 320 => -0.041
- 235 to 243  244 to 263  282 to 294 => -0.009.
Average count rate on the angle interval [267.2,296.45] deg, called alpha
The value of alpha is 13.5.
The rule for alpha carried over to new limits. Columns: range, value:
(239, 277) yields 13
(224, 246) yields 10.3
